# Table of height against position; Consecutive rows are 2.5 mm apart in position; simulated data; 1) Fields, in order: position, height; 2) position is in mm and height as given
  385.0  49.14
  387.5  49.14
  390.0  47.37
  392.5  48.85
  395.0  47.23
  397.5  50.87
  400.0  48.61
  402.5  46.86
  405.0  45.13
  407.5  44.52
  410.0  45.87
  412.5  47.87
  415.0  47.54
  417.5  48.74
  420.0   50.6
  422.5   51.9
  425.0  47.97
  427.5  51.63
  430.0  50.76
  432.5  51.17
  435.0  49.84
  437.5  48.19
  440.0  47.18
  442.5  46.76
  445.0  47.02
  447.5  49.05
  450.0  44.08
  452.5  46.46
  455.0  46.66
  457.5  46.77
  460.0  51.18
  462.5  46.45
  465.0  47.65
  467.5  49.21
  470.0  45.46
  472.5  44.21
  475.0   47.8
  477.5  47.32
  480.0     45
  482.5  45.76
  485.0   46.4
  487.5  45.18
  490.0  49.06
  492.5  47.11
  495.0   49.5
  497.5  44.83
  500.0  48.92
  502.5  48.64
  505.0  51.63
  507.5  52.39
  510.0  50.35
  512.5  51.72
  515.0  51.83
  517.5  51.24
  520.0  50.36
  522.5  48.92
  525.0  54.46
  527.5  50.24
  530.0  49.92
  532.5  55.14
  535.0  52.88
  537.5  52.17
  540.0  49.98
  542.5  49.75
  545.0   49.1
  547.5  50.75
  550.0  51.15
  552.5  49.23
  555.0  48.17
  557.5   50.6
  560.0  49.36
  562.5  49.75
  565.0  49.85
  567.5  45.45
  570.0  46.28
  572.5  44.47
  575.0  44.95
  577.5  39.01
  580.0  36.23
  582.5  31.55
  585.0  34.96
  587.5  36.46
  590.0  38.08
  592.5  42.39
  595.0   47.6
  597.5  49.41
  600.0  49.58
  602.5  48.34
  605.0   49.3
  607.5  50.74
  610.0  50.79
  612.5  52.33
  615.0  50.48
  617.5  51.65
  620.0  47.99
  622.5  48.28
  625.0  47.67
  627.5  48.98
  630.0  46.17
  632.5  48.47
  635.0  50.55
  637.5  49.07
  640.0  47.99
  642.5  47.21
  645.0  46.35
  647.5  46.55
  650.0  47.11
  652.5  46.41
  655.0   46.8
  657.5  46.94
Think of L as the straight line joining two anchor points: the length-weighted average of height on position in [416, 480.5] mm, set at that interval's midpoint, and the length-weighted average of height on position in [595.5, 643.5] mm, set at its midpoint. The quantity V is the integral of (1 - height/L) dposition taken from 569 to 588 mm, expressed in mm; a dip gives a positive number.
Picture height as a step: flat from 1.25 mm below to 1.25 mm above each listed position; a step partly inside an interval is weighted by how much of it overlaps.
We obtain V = 3.8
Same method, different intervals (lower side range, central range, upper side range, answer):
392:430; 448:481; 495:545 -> 1.8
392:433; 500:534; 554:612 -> -3.6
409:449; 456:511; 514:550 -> 2.6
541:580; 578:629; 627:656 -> 2.2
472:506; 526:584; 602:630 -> 1.0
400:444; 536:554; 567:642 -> -1.4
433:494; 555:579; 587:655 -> 0.5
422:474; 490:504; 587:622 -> 0.0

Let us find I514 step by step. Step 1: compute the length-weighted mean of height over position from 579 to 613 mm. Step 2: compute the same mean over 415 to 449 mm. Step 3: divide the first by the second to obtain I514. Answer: 0.89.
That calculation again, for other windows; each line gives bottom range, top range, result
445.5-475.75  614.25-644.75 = 1.03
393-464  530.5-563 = 1.05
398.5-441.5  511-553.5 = 1.05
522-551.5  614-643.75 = 0.95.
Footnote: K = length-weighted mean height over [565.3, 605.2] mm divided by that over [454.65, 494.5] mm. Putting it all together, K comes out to 0.91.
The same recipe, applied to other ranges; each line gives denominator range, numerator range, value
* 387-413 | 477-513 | 1.02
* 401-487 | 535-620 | 0.98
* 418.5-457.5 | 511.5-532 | 1.05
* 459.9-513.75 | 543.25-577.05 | 1.01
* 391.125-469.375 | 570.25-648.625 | 0.95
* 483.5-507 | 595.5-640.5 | 1.03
